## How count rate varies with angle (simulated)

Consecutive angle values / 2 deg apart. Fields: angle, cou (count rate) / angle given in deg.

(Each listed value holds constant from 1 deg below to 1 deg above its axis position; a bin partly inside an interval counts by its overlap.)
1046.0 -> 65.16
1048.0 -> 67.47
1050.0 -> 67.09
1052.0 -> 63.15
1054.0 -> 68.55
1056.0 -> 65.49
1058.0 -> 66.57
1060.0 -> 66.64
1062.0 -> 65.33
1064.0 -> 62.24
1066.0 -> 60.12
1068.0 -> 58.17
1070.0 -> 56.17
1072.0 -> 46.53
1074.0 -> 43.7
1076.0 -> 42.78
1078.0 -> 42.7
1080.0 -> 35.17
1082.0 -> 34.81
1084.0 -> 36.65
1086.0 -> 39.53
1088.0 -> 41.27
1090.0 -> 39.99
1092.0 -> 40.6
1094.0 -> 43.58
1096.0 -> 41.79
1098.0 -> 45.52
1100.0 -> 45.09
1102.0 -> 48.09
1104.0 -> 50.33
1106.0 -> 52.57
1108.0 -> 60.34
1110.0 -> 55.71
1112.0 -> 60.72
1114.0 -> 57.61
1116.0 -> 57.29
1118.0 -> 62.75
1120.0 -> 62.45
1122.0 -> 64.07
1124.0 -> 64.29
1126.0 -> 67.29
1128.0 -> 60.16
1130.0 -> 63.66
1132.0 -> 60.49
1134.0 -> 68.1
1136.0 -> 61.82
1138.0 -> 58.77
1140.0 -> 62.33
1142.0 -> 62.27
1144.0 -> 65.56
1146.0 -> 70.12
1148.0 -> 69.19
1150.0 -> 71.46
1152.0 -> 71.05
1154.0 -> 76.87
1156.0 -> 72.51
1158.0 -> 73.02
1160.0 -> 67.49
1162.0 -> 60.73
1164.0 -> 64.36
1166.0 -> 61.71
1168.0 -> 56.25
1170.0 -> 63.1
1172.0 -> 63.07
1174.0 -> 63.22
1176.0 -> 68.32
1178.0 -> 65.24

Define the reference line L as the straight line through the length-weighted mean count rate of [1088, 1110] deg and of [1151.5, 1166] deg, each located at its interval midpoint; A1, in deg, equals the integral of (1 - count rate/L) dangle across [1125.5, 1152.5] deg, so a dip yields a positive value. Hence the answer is -1.5 deg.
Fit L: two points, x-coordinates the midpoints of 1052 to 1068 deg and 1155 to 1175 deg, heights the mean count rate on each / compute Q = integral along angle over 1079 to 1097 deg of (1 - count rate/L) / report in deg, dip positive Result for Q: 7.0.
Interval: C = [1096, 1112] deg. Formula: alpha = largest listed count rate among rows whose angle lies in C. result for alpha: 60.72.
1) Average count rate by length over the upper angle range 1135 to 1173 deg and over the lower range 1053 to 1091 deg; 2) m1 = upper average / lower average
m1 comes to 1.29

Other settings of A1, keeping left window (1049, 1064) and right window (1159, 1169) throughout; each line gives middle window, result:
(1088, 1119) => 6.6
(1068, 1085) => 5.7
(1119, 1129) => 0.0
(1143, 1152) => -1.0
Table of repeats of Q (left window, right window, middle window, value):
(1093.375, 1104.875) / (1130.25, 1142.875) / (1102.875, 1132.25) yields -3.3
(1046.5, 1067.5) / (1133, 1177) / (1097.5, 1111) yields 2.9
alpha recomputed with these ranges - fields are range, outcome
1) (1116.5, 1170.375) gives 76.87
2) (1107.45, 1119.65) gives 62.75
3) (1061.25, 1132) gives 67.29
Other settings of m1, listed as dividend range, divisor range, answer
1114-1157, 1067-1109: 1.45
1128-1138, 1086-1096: 1.52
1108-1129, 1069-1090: 1.46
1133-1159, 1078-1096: 1.73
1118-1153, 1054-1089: 1.26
